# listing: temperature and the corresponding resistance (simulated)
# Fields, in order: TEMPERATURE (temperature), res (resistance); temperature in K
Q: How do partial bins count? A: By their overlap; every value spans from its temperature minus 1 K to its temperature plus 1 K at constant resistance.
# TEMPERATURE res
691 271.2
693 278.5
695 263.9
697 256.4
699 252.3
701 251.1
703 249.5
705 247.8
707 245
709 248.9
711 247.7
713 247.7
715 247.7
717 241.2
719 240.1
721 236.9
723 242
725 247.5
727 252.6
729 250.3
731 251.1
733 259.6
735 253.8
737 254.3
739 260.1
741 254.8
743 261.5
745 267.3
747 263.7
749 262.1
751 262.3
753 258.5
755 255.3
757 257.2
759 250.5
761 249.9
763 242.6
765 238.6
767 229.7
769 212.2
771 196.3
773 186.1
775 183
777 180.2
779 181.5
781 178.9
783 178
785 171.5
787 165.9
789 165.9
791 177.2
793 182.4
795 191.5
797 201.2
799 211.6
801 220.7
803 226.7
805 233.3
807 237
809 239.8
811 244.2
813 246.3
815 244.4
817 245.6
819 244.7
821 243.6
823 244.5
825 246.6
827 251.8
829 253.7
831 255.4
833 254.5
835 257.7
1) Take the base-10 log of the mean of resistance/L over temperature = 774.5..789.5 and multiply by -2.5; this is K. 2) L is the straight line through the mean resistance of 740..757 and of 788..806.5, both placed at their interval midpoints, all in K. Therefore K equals 0.25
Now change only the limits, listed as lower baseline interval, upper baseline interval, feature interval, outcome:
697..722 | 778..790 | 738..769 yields -0.24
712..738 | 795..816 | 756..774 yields 0.04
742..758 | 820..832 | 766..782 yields 0.31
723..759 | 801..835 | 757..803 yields 0.24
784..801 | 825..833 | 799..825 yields -0.08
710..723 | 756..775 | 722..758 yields -0.09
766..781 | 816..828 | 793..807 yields 0.05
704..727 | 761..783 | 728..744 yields -0.11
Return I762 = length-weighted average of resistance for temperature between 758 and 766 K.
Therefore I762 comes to 245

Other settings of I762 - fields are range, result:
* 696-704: 252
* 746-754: 262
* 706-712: 247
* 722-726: 245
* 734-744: 257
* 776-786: 178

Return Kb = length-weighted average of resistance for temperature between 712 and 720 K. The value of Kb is 244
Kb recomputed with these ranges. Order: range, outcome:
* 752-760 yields 255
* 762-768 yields 237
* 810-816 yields 245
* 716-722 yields 239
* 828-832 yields 255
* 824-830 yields 251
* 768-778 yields 192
